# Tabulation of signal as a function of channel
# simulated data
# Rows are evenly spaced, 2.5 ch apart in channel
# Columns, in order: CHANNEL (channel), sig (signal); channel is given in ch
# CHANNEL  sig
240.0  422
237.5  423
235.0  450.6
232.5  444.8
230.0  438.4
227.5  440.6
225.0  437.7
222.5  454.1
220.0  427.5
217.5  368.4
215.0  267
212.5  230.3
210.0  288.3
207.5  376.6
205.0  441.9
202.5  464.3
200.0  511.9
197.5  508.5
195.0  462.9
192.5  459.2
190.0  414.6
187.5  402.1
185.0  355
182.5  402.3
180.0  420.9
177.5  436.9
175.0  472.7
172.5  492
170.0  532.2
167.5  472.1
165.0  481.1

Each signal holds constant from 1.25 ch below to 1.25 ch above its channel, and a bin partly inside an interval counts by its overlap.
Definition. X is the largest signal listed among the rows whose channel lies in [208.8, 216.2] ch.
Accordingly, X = 288.3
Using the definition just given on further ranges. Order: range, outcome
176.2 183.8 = 436.9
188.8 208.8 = 511.9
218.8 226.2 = 454.1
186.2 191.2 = 414.6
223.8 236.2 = 450.6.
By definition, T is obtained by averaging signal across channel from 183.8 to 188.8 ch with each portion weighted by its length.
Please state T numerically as 379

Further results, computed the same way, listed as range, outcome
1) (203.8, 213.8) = 333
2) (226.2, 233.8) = 441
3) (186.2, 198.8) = 449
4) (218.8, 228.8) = 440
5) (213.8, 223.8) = 380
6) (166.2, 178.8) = 481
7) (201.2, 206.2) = 454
